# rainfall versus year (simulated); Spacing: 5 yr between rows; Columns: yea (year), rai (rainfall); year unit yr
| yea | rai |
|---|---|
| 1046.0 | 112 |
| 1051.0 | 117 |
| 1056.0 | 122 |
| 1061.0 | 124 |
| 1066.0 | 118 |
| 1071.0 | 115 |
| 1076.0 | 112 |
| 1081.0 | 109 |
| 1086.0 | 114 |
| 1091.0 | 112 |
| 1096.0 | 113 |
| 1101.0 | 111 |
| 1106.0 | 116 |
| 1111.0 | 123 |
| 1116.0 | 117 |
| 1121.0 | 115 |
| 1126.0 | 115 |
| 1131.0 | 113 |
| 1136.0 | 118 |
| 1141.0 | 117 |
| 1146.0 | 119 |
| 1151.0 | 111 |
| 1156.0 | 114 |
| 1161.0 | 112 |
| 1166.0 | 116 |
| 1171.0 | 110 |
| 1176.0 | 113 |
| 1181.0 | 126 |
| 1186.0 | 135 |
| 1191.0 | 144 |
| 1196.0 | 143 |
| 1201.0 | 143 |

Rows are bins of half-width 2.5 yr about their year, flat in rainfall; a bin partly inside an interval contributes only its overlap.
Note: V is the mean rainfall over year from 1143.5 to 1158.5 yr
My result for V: 115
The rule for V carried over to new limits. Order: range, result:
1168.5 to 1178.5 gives 112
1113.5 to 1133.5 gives 115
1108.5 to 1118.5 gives 120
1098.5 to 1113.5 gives 117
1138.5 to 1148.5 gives 118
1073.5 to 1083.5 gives 110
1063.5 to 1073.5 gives 116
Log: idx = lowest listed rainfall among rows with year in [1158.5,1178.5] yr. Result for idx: 110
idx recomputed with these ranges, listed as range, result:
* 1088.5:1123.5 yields 111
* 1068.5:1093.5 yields 109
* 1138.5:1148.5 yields 117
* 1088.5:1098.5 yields 112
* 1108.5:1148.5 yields 113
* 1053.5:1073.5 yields 115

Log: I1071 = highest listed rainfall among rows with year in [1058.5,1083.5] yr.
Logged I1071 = 124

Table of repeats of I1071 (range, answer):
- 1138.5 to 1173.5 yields 119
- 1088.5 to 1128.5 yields 123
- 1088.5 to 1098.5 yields 113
